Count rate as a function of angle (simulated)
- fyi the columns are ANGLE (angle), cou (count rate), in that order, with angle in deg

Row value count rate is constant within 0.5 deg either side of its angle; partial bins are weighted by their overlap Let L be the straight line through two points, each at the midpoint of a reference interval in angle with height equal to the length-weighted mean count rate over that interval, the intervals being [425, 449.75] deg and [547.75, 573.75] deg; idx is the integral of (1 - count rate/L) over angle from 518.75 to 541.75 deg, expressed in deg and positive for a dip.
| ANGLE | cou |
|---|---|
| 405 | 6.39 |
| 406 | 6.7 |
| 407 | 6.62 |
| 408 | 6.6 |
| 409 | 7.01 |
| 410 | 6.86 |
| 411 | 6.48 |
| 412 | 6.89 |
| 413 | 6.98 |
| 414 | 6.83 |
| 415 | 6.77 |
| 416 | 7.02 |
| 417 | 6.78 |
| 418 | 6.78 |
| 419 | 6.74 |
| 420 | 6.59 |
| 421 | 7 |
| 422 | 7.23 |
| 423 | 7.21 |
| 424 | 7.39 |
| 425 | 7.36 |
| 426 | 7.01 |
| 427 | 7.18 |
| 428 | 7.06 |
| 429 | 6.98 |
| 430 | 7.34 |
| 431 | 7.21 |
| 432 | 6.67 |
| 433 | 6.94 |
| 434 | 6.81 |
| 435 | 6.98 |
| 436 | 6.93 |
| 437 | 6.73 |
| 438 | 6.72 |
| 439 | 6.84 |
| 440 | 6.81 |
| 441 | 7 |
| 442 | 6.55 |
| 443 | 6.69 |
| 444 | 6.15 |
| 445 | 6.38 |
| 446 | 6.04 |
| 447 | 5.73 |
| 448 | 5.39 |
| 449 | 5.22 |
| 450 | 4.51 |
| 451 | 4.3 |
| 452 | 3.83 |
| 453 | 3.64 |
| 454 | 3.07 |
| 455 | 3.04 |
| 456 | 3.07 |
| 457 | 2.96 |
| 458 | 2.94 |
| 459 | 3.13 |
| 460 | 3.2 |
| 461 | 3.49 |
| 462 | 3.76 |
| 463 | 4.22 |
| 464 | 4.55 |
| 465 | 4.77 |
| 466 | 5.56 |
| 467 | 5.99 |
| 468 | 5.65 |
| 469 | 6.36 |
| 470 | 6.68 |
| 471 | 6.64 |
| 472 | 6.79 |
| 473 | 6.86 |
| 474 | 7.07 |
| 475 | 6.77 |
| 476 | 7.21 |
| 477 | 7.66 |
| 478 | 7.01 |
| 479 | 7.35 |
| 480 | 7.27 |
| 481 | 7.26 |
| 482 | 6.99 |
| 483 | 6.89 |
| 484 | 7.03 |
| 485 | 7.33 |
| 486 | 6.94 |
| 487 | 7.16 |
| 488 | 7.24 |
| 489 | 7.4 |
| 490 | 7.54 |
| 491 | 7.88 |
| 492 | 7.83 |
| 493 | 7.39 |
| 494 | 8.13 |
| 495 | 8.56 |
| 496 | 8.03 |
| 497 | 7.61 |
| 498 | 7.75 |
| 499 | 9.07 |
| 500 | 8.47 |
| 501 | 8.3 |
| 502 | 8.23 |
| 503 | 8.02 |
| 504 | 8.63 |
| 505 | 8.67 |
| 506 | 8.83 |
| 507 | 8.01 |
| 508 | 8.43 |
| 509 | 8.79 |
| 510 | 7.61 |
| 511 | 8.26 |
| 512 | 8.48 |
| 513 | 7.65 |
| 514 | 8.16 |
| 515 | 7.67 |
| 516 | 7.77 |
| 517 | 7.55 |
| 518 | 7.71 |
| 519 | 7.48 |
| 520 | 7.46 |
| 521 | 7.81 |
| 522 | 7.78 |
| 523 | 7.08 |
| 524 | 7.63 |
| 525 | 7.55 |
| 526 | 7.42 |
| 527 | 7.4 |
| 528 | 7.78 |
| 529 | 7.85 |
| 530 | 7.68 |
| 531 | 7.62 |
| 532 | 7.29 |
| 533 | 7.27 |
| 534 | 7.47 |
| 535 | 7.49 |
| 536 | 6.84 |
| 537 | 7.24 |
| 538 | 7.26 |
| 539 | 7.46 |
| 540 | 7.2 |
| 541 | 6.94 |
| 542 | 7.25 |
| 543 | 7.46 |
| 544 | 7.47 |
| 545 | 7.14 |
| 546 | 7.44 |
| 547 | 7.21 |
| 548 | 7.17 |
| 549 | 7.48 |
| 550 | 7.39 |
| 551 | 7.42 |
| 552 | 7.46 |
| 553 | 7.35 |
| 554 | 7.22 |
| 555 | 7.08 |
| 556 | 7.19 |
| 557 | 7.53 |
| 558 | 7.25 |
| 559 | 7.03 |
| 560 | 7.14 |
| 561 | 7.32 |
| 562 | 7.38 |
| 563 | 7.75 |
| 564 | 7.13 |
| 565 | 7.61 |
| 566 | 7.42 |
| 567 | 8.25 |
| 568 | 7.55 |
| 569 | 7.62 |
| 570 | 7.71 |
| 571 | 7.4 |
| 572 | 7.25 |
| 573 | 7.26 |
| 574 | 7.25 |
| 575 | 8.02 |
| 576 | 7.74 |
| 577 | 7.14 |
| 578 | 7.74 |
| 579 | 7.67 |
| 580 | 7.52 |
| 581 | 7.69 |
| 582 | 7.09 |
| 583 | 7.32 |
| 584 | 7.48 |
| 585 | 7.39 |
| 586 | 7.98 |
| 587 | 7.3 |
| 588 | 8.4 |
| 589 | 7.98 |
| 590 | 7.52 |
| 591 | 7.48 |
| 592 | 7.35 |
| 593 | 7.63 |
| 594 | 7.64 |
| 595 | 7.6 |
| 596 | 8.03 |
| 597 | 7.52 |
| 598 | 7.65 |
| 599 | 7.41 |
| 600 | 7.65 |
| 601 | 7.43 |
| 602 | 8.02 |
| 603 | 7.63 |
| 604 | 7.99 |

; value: -0.7 deg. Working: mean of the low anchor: 6.63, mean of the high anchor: 7.4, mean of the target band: 7.43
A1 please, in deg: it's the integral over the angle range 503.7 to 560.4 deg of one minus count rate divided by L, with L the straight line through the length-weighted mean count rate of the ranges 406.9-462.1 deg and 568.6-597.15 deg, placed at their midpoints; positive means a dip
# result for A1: -4.4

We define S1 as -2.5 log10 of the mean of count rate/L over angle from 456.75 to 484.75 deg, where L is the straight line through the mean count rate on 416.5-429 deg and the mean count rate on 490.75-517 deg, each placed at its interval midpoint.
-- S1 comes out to 0.305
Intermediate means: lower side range 7.03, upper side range 8.15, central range 5.83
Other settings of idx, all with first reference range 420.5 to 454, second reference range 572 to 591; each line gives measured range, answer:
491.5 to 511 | -3.7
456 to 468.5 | 4.6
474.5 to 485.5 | -0.7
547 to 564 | 0.1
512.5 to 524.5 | -1.0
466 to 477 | 0.1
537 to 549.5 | -0.1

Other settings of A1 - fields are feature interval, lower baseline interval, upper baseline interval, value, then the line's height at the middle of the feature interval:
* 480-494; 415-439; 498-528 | 0.7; 7.68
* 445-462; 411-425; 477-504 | 7.6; 7.29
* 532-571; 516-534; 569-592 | 1.0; 7.56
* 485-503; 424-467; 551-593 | -4.5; 6.28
